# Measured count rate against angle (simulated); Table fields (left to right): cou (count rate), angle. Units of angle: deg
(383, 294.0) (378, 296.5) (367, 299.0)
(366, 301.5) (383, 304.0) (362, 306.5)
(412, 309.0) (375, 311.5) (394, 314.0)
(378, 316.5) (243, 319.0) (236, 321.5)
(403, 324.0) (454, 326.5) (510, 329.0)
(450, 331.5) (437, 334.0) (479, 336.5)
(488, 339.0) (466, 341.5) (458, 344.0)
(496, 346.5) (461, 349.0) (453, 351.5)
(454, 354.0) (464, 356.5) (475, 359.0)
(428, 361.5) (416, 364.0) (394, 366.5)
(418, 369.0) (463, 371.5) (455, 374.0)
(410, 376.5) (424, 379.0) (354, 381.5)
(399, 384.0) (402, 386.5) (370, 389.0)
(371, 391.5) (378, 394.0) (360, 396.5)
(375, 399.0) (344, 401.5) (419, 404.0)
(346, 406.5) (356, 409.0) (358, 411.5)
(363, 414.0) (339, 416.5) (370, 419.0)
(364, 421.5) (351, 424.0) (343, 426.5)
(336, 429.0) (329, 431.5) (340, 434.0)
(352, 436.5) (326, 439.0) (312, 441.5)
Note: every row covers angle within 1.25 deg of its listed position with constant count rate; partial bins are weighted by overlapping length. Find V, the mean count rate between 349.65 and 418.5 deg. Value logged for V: 400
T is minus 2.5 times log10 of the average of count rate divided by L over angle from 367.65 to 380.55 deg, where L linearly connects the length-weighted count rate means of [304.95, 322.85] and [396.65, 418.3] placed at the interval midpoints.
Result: -0.21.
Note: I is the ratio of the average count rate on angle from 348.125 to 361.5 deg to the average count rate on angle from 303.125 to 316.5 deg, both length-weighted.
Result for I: 1.2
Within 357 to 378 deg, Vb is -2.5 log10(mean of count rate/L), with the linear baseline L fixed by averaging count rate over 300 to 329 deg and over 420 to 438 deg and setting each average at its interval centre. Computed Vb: -0.21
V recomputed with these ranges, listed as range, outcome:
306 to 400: 415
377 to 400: 382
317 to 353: 430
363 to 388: 413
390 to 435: 358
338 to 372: 452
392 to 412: 367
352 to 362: 457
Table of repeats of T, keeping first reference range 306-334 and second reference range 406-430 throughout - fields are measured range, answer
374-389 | -0.099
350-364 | -0.205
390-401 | -0.025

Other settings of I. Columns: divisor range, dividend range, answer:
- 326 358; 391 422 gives 0.78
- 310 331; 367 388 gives 1.10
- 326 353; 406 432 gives 0.75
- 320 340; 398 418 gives 0.84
